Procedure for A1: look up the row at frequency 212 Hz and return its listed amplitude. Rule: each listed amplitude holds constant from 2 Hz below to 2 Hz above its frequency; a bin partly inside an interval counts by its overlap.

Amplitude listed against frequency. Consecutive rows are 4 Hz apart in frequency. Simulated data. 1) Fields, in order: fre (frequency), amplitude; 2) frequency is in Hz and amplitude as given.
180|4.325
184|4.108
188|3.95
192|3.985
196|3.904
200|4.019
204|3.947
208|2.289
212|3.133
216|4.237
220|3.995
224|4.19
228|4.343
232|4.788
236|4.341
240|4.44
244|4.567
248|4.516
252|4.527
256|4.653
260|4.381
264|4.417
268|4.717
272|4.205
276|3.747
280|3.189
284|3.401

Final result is 3.133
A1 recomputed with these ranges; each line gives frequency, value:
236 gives 4.341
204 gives 3.947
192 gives 3.985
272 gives 4.205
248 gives 4.516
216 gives 4.237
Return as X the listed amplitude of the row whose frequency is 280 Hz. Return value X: 3.189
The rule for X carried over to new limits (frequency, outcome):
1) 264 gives 4.417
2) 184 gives 4.108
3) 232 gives 4.788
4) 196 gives 3.904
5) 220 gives 3.995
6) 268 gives 4.717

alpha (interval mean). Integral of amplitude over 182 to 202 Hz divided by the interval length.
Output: 3.99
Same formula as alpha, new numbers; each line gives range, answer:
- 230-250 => 4.53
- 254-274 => 4.47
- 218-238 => 4.33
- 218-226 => 4.09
